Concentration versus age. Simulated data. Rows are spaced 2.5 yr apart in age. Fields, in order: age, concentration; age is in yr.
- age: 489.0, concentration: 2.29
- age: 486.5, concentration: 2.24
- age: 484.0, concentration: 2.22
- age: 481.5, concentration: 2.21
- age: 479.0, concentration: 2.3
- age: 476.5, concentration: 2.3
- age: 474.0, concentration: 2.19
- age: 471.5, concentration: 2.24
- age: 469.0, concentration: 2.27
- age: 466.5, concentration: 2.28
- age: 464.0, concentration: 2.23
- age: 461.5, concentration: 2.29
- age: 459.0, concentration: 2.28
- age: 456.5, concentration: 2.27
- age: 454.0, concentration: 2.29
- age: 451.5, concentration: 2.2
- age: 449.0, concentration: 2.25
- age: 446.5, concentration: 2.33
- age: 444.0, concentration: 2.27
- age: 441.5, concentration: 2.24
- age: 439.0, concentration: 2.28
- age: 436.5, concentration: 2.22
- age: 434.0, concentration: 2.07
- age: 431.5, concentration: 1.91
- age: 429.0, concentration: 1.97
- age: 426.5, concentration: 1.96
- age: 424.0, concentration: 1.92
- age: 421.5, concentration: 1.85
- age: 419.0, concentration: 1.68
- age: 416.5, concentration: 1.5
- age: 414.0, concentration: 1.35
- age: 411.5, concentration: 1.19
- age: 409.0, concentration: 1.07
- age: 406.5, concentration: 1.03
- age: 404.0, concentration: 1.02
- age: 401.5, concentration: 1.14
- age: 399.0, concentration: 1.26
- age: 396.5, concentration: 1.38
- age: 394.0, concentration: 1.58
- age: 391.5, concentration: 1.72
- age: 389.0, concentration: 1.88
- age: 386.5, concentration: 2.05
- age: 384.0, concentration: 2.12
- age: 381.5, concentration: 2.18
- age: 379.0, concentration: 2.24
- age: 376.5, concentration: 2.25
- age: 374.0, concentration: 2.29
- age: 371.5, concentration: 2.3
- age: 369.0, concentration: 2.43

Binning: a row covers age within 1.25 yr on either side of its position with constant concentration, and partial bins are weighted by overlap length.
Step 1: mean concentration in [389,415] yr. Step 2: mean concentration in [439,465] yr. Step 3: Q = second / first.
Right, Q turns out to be 1.7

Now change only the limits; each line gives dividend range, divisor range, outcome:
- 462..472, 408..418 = 1.75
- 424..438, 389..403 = 1.39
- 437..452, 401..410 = 2.14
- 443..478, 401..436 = 1.44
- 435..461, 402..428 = 1.56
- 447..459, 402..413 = 2.08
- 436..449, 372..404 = 1.25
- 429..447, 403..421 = 1.68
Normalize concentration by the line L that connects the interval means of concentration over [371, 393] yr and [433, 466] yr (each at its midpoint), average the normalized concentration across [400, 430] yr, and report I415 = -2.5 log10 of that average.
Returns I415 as 0.429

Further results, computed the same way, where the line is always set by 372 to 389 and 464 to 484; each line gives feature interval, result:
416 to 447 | 0.10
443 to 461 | -0.02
